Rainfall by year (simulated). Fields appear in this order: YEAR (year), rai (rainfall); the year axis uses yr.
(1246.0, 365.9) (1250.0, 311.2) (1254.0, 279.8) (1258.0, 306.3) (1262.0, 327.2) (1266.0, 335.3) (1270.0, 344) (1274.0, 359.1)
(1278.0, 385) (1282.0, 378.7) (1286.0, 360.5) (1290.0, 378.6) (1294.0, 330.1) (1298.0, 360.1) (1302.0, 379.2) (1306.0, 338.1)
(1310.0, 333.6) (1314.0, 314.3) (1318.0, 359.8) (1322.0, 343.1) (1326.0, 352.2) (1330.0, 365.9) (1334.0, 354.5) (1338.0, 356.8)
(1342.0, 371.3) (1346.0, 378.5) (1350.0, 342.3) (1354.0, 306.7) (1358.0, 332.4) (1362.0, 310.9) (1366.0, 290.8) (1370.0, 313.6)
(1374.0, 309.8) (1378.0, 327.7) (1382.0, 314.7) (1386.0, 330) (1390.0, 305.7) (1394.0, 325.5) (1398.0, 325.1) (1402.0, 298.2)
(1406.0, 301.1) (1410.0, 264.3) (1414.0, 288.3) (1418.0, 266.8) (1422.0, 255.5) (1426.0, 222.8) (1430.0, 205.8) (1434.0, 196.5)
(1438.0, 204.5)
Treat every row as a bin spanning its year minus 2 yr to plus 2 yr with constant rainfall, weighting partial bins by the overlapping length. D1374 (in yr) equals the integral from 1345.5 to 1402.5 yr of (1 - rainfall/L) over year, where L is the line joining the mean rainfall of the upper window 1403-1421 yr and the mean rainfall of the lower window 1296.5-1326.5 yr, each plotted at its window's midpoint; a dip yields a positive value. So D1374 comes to -2.8 yr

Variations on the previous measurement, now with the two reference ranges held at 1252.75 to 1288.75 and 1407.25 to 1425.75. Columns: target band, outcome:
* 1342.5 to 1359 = -2.3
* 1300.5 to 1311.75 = -0.8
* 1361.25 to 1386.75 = -2.2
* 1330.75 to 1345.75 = -2.7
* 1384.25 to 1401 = -2.5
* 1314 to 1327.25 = -1.2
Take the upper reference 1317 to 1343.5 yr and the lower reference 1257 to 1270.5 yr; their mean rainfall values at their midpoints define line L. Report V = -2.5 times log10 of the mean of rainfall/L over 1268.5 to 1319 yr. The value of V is -0.05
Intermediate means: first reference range 328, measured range 355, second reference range 357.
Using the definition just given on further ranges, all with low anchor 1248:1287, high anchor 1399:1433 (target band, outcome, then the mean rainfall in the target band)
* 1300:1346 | -0.14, 353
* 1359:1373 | -0.07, 307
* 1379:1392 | -0.14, 318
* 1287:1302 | -0.11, 360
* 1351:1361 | -0.10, 321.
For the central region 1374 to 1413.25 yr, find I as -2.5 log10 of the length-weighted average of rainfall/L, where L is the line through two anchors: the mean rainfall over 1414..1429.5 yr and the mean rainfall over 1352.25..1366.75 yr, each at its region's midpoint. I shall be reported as -0.12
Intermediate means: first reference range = 312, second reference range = 249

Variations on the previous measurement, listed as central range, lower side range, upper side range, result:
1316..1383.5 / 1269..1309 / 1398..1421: -0.05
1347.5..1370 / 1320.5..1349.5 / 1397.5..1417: 0.07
